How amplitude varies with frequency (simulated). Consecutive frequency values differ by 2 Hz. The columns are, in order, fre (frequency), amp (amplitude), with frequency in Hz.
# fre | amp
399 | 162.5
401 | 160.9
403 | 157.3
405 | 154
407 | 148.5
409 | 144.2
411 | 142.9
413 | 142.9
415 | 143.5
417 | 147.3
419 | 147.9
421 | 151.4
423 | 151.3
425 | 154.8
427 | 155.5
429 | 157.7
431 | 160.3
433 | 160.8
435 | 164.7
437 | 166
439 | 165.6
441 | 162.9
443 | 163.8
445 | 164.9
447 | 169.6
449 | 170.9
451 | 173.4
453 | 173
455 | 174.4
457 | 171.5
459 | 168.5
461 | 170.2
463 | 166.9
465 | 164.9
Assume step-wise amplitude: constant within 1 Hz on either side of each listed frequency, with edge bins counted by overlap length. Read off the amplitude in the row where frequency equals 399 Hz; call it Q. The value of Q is 162.5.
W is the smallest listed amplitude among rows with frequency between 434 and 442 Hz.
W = 162.9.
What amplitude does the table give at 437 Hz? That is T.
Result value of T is 166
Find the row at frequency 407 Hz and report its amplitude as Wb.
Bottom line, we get 148.5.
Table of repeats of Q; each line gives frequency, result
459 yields 168.5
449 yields 170.9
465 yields 164.9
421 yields 151.4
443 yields 163.8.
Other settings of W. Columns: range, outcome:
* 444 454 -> 164.9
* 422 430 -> 151.3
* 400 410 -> 144.2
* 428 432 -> 157.7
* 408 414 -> 142.9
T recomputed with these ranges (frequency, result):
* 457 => 171.5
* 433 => 160.8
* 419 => 147.9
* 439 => 165.6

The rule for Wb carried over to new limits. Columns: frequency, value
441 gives 162.9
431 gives 160.3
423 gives 151.3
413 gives 142.9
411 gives 142.9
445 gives 164.9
